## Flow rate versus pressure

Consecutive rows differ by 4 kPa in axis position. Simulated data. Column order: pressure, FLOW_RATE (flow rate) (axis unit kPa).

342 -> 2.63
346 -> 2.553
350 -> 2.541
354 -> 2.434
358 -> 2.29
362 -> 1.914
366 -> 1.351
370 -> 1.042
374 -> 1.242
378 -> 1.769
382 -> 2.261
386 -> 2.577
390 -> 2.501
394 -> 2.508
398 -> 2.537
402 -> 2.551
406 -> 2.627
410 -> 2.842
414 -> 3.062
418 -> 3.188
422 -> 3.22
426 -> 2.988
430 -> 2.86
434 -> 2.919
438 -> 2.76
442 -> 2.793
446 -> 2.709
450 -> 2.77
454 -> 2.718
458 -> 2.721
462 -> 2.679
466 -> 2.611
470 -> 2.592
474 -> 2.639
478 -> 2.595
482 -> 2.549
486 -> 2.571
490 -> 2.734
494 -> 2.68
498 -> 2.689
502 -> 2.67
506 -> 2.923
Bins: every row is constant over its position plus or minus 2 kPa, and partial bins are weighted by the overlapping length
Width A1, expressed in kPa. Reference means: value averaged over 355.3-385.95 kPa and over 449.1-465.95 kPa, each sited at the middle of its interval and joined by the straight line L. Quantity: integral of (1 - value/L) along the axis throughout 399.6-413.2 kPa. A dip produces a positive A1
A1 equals -3.4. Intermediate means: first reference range 1.77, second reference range 2.71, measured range 2.7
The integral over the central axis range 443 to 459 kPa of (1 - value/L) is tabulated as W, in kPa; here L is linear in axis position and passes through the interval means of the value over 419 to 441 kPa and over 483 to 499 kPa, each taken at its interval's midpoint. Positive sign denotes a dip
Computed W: 0.7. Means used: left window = 2.95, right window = 2.66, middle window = 2.73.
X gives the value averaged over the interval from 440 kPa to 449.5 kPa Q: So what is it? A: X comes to 2.75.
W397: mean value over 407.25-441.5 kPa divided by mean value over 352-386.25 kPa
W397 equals 1.61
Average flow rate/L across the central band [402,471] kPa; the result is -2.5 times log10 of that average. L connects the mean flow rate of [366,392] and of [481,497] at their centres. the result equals -0.244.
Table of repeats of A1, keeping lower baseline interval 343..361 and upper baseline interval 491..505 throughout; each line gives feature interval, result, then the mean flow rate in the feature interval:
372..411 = 2.8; 2.33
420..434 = -2.4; 3.01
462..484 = 0.4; 2.6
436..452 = -1.0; 2.76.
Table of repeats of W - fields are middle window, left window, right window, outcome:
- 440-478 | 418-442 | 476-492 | 1.15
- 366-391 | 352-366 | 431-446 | 4.97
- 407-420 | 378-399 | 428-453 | -2.02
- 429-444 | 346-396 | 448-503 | -2.46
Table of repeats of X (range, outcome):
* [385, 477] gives 2.76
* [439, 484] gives 2.67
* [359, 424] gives 2.32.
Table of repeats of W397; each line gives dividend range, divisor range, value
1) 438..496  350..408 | 1.25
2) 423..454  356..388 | 1.57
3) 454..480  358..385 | 1.57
